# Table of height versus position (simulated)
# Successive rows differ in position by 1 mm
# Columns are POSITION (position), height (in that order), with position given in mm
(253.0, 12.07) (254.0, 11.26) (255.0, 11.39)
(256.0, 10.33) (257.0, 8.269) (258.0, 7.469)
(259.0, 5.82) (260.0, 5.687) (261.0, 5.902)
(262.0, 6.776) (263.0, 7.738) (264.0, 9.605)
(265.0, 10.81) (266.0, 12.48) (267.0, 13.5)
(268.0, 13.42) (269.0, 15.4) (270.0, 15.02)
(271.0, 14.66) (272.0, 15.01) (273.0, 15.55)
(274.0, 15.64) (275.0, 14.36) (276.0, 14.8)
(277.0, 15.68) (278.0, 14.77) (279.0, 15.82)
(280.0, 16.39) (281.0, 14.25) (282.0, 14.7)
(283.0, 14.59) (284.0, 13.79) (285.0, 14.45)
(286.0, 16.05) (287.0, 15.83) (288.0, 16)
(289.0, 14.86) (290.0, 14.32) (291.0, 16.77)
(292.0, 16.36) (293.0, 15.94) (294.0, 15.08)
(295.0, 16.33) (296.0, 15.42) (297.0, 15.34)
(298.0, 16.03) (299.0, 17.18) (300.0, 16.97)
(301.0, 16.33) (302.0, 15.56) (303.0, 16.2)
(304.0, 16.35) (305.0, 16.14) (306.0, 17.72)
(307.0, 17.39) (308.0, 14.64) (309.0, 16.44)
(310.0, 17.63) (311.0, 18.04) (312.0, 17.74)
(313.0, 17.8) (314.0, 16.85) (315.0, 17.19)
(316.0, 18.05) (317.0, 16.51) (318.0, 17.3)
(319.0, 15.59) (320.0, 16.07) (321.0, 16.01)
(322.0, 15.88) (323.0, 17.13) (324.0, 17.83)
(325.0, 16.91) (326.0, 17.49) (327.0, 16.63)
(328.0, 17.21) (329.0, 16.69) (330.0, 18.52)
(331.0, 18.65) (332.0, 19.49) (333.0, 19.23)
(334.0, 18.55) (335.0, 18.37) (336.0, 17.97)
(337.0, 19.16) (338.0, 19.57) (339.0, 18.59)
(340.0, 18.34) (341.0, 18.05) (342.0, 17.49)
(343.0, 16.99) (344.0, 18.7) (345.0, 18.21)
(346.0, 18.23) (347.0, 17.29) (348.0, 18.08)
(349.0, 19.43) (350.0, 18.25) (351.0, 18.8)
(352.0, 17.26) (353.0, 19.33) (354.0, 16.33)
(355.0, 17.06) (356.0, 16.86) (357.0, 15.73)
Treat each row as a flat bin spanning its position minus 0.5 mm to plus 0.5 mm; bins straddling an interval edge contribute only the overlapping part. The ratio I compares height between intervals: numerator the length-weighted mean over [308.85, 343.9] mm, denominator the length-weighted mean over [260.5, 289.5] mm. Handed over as 1.28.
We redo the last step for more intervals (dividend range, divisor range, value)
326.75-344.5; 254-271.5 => 1.78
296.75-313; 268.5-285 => 1.11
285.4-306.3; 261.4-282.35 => 1.18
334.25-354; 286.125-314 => 1.12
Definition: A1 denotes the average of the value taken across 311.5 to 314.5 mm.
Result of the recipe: 17.5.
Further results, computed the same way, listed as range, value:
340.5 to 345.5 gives 17.9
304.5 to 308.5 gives 16.5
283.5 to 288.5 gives 15.2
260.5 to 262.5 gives 6.34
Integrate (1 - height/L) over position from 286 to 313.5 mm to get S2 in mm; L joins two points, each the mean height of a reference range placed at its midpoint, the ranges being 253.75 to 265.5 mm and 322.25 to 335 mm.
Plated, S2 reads -4.9 mm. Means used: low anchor 8.36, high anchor 17.8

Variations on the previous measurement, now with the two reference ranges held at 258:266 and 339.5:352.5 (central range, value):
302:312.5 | -2.7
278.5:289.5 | -4.9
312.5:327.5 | -2.0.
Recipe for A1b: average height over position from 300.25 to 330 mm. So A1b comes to 16.8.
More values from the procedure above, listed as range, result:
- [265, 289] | 14.8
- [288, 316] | 16.4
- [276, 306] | 15.7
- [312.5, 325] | 16.9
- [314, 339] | 17.6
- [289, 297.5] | 15.6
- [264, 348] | 16.4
